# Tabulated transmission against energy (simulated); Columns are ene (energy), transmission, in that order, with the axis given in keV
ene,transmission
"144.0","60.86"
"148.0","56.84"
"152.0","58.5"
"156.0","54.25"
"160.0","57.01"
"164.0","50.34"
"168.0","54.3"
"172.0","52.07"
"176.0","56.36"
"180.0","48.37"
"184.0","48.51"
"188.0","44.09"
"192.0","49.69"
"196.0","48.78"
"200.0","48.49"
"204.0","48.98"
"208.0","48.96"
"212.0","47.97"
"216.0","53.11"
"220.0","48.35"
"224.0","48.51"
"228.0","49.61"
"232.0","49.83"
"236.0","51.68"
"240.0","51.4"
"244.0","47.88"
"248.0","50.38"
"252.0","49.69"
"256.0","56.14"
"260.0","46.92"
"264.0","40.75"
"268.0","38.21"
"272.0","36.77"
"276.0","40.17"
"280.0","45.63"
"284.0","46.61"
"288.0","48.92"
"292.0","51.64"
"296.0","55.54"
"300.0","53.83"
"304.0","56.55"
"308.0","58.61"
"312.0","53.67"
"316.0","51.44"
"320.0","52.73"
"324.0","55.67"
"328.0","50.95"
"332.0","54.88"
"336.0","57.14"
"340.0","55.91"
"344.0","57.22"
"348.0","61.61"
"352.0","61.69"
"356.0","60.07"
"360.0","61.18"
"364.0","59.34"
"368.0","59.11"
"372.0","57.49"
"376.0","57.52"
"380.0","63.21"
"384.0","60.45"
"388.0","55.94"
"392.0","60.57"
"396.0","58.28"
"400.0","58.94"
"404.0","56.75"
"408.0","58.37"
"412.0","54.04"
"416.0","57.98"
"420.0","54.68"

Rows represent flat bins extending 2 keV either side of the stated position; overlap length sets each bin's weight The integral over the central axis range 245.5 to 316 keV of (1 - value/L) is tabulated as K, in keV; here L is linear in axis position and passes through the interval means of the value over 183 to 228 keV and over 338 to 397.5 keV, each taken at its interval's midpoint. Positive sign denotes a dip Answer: 6.3 keV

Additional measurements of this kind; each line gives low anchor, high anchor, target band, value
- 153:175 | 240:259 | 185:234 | 3.2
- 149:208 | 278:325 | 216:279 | 5.8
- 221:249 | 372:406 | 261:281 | 4.5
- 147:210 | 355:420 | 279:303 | 2.0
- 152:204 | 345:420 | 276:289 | 2.2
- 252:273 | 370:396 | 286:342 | -3.6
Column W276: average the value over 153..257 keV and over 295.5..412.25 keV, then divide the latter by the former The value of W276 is 1.13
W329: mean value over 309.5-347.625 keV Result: 54.8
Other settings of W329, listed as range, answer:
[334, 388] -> 59.3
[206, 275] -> 47.9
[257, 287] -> 42.8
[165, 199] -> 50.2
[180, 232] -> 48.8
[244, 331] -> 49.6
